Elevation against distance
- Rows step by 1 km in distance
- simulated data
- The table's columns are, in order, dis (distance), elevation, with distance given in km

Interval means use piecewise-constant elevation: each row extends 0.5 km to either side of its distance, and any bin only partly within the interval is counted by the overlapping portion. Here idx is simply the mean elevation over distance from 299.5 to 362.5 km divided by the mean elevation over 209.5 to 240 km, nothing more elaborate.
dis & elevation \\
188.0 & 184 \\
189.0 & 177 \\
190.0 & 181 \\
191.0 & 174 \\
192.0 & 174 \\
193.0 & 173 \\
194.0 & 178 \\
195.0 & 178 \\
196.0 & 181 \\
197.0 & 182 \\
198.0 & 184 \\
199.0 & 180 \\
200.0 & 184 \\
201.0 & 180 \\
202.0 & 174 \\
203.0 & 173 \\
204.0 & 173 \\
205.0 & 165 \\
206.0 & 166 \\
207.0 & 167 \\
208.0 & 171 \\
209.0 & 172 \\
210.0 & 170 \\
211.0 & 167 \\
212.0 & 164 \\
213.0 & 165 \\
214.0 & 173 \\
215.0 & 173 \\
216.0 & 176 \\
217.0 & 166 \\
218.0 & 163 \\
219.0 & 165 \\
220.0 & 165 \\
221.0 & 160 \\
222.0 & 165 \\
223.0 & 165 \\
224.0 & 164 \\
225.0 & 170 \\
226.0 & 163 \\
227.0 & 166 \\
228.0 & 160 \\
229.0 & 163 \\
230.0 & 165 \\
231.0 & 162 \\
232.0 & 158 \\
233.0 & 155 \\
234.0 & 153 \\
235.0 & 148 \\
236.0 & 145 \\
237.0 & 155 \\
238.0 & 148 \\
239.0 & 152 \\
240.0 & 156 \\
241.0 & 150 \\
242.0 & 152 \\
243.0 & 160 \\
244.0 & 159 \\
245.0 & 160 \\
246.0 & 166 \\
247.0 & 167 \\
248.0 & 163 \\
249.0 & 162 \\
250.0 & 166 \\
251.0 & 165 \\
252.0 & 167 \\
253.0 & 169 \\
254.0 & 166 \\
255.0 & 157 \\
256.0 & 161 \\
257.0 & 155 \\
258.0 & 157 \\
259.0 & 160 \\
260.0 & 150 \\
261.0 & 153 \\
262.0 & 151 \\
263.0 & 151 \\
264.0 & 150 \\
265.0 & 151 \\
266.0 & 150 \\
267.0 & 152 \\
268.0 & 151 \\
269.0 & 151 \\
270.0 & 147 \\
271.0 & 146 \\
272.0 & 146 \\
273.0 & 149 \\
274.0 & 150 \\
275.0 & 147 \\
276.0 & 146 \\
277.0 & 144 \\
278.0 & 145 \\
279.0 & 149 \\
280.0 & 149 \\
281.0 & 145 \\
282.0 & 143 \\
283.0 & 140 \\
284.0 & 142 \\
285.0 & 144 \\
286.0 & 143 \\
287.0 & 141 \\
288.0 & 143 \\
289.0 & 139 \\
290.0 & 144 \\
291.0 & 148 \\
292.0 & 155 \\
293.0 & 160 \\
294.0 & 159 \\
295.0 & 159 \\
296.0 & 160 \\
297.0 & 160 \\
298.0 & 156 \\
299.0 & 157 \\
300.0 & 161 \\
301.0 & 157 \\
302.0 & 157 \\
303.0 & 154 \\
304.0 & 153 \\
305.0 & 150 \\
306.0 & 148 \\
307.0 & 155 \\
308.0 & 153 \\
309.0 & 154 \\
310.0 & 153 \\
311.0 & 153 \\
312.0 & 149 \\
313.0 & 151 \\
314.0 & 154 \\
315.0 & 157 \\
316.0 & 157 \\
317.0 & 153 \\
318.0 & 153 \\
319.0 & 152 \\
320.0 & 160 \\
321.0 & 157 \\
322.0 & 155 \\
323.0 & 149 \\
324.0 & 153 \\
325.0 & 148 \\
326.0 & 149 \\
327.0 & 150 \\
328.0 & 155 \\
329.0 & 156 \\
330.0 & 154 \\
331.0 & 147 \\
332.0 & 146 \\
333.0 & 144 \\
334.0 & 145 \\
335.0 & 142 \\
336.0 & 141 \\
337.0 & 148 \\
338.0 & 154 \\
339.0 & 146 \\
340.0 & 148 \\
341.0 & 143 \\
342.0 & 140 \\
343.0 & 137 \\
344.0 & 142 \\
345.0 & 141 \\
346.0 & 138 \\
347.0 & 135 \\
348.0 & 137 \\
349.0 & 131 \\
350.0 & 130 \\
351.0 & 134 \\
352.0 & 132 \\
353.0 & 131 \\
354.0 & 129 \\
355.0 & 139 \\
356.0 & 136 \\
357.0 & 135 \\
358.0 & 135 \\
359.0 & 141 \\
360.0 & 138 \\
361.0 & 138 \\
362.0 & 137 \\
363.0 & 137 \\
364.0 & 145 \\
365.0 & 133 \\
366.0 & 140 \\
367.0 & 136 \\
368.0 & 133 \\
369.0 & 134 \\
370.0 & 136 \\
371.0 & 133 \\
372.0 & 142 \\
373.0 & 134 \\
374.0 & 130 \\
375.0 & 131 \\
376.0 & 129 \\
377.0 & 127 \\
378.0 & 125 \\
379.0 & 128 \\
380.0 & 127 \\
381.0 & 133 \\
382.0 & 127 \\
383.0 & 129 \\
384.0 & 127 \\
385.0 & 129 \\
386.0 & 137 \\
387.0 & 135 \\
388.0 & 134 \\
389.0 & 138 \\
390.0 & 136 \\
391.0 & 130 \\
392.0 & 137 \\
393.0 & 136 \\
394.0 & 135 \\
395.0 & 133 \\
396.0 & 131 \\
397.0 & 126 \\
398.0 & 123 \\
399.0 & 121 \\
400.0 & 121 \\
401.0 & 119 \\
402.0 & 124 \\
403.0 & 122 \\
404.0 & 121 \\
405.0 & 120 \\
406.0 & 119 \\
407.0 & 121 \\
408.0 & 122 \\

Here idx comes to 0.90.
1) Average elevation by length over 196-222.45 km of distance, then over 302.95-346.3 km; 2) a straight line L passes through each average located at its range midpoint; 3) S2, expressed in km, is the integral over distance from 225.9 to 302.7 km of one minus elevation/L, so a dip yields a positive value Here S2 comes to 3.3 km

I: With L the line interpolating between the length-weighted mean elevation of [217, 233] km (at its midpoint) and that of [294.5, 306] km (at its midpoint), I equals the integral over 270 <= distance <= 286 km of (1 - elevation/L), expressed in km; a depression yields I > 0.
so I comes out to 1.3 km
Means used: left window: 163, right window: 156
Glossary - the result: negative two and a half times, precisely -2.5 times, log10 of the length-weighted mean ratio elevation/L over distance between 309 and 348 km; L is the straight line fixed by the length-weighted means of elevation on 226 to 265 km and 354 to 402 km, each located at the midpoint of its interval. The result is -0.05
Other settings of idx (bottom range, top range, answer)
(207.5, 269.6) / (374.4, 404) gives 0.81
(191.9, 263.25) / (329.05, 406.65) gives 0.82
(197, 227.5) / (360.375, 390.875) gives 0.78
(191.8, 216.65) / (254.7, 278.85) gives 0.87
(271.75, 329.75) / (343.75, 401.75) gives 0.88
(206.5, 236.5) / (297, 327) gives 0.94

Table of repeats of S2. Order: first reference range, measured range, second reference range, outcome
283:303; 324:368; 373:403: -0.5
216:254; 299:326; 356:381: -1.5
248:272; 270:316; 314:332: 1.2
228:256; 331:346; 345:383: -0.5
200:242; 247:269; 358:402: -0.1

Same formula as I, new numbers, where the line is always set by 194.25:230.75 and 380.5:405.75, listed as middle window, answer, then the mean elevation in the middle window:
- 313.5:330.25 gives -0.99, 154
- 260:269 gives 0.40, 151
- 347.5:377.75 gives 0.24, 135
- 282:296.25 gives 0.42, 148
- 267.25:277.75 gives 0.58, 148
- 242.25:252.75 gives -0.09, 163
